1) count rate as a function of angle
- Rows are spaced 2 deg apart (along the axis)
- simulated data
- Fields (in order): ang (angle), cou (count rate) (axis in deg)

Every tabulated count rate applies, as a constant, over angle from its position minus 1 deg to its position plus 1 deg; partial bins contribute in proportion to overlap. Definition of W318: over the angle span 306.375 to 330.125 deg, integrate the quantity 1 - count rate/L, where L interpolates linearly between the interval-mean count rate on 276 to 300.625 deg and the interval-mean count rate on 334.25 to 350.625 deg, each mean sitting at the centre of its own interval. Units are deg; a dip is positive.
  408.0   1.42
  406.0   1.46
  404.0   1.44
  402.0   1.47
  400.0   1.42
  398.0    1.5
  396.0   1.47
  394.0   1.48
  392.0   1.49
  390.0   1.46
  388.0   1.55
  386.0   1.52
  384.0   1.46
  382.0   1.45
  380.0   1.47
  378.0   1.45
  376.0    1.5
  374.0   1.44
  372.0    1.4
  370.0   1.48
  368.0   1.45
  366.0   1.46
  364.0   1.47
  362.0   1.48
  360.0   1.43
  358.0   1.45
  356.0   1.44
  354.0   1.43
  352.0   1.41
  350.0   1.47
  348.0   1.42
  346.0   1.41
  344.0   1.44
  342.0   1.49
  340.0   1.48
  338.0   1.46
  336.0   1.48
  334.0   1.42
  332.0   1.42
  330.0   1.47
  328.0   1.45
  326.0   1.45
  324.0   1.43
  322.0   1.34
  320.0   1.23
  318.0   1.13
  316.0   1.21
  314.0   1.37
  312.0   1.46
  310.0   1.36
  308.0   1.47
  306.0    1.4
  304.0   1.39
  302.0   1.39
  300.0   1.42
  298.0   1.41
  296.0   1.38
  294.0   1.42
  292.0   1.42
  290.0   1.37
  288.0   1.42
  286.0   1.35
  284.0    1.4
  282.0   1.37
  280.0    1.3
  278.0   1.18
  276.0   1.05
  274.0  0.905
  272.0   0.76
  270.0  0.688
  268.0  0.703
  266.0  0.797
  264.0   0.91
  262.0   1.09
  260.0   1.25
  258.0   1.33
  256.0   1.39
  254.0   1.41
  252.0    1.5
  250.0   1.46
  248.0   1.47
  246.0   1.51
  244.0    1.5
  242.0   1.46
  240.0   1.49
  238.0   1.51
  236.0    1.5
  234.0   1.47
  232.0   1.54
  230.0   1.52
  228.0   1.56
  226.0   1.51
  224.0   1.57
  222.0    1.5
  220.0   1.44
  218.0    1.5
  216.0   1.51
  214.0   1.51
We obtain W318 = 0.8 deg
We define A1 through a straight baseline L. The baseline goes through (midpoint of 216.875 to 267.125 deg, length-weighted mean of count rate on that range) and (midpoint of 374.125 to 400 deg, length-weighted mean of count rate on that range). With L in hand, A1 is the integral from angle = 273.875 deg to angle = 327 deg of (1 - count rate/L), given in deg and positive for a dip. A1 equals 3.49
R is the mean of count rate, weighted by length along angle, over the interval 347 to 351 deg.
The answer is 1.44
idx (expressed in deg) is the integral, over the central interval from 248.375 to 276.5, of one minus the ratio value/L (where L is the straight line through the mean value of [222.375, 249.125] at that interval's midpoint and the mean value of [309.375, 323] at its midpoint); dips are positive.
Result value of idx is 6.73 deg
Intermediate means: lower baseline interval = 1.51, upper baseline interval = 1.3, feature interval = 1.1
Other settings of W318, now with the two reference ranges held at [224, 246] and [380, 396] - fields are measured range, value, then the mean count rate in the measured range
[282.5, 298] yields 1.09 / 1.39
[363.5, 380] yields 0.34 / 1.46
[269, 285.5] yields 4.53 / 1.09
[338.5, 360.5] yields 0.70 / 1.44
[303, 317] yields 1.10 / 1.38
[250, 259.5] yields 0.64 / 1.4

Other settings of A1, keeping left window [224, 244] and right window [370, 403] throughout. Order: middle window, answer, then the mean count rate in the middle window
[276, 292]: 1.8 deg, 1.33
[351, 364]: 0.3 deg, 1.44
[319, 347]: 1.1 deg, 1.43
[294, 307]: 0.8 deg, 1.4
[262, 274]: 5.5 deg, 0.809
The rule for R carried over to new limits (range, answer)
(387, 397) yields 1.49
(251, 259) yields 1.41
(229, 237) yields 1.51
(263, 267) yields 0.854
